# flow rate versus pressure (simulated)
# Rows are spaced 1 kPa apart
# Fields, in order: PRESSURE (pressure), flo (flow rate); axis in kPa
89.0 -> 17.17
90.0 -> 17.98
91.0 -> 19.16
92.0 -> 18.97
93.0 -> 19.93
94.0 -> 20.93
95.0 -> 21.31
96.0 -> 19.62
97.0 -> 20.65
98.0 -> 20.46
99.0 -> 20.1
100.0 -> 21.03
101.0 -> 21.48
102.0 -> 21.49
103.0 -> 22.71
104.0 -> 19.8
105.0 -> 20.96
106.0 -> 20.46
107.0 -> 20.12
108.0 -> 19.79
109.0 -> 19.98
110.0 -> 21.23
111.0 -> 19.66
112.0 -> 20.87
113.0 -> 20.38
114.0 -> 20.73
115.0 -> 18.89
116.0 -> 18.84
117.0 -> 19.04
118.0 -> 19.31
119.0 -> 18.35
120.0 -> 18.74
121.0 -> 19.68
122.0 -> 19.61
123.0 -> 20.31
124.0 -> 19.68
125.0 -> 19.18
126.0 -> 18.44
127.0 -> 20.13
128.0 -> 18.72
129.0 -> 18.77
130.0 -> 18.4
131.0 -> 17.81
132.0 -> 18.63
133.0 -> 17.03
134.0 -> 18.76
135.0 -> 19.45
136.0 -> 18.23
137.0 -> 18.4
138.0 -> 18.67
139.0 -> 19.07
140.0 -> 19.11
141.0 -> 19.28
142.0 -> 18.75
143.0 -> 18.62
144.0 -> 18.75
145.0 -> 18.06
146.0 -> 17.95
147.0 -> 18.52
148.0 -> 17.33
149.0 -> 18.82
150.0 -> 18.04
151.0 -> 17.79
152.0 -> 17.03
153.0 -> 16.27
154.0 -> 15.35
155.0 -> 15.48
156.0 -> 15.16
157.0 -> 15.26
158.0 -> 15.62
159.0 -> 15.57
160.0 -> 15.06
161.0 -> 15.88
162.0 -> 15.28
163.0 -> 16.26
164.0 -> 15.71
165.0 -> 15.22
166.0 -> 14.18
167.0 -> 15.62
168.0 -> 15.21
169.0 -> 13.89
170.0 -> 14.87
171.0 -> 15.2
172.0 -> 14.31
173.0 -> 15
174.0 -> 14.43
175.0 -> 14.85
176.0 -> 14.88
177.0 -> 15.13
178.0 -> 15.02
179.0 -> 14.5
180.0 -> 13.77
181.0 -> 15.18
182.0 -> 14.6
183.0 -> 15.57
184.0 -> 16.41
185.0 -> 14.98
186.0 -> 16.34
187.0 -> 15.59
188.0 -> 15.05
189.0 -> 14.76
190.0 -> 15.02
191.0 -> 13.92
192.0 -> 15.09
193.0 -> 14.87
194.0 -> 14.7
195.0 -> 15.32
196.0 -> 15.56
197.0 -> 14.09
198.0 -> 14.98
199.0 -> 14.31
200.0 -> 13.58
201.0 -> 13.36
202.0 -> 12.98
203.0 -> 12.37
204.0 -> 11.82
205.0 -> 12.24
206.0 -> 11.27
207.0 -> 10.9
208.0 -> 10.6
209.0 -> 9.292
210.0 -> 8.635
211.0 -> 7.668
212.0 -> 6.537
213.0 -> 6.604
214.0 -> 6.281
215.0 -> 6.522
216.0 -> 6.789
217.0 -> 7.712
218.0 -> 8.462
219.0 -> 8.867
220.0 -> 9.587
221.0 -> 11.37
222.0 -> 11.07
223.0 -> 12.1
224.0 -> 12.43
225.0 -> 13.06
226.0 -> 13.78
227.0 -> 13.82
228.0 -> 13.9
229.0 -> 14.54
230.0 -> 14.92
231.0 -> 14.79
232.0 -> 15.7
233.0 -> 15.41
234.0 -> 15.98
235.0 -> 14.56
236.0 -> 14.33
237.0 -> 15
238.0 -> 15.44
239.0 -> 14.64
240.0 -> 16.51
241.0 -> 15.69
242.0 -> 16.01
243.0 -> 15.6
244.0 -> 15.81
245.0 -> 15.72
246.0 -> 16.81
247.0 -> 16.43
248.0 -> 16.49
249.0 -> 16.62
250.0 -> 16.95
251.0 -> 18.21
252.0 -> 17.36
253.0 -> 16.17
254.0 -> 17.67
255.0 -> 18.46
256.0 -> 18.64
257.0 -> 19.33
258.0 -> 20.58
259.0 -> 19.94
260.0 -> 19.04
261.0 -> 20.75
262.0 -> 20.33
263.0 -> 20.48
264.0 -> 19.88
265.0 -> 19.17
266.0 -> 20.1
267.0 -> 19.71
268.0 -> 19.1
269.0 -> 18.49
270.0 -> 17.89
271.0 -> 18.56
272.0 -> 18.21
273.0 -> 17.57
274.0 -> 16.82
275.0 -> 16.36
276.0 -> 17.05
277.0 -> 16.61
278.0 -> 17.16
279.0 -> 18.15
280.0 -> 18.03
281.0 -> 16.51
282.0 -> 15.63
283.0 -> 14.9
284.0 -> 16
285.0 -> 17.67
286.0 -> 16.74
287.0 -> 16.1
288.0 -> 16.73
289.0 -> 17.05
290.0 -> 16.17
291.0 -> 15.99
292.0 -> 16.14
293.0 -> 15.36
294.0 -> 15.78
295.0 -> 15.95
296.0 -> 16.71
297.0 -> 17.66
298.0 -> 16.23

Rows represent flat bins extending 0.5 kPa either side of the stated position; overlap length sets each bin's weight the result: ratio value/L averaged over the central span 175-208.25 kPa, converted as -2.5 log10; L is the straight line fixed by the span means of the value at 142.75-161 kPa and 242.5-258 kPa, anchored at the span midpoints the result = 0.192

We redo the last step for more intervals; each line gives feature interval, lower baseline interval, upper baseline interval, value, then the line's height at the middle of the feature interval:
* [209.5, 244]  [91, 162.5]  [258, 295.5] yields 0.42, 18.1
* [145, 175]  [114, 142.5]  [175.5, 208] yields 0.05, 16.6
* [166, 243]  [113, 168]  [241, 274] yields 0.33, 18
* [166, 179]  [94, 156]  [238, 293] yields 0.25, 18.6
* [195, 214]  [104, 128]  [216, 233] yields 0.19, 13.6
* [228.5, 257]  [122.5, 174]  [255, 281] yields 0.14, 18.4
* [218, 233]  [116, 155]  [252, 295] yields 0.37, 18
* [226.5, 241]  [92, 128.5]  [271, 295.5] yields 0.18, 17.6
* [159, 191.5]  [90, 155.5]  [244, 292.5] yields 0.23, 18.7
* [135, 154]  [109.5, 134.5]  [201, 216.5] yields -0.09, 16.7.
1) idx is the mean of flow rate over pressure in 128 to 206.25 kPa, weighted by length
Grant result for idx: 15.9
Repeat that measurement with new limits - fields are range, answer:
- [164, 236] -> 13.2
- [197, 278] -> 14.8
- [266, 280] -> 17.9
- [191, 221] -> 11.1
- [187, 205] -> 14.2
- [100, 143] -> 19.5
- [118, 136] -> 18.9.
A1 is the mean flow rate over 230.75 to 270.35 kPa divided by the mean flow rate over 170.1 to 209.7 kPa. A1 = 1.23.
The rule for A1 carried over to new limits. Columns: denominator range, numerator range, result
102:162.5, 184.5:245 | 0.70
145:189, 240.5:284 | 1.14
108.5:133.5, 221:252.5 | 0.78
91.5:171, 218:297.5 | 0.89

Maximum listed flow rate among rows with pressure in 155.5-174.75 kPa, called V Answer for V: 16.26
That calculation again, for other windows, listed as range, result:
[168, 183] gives 15.57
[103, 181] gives 22.71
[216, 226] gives 13.78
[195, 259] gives 20.58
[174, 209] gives 16.41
